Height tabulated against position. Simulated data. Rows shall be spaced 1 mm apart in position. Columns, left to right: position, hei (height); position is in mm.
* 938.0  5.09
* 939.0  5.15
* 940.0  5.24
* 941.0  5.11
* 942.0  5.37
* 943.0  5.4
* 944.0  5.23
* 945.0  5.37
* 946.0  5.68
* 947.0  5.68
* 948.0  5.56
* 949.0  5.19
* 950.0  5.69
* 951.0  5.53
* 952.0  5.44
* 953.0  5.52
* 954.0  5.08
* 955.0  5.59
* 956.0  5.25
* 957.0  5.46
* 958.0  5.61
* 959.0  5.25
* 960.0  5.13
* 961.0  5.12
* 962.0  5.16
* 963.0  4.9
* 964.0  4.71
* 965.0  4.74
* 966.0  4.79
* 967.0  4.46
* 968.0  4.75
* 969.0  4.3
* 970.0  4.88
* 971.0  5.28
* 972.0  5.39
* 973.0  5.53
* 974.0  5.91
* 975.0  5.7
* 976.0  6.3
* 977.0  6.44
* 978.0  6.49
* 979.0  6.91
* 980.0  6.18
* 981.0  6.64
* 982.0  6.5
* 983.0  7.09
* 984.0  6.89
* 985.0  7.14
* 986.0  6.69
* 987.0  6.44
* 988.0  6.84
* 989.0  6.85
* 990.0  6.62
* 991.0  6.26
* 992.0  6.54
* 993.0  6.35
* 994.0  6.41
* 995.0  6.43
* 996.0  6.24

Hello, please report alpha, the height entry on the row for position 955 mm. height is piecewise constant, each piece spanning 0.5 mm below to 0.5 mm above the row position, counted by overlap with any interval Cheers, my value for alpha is 5.59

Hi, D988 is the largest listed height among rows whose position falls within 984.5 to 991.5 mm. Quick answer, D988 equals 7.14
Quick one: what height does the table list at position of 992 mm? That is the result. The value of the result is 6.54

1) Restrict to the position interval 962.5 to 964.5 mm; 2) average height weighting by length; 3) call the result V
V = 4.8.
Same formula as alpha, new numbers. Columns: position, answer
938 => 5.09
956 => 5.25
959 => 5.25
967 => 4.46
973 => 5.53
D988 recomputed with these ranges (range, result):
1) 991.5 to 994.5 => 6.54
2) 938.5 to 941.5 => 5.24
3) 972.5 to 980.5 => 6.91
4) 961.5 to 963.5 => 5.16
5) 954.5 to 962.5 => 5.61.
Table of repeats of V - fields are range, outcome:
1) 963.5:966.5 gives 4.75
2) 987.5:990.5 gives 6.77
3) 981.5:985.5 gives 6.9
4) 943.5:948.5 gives 5.5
